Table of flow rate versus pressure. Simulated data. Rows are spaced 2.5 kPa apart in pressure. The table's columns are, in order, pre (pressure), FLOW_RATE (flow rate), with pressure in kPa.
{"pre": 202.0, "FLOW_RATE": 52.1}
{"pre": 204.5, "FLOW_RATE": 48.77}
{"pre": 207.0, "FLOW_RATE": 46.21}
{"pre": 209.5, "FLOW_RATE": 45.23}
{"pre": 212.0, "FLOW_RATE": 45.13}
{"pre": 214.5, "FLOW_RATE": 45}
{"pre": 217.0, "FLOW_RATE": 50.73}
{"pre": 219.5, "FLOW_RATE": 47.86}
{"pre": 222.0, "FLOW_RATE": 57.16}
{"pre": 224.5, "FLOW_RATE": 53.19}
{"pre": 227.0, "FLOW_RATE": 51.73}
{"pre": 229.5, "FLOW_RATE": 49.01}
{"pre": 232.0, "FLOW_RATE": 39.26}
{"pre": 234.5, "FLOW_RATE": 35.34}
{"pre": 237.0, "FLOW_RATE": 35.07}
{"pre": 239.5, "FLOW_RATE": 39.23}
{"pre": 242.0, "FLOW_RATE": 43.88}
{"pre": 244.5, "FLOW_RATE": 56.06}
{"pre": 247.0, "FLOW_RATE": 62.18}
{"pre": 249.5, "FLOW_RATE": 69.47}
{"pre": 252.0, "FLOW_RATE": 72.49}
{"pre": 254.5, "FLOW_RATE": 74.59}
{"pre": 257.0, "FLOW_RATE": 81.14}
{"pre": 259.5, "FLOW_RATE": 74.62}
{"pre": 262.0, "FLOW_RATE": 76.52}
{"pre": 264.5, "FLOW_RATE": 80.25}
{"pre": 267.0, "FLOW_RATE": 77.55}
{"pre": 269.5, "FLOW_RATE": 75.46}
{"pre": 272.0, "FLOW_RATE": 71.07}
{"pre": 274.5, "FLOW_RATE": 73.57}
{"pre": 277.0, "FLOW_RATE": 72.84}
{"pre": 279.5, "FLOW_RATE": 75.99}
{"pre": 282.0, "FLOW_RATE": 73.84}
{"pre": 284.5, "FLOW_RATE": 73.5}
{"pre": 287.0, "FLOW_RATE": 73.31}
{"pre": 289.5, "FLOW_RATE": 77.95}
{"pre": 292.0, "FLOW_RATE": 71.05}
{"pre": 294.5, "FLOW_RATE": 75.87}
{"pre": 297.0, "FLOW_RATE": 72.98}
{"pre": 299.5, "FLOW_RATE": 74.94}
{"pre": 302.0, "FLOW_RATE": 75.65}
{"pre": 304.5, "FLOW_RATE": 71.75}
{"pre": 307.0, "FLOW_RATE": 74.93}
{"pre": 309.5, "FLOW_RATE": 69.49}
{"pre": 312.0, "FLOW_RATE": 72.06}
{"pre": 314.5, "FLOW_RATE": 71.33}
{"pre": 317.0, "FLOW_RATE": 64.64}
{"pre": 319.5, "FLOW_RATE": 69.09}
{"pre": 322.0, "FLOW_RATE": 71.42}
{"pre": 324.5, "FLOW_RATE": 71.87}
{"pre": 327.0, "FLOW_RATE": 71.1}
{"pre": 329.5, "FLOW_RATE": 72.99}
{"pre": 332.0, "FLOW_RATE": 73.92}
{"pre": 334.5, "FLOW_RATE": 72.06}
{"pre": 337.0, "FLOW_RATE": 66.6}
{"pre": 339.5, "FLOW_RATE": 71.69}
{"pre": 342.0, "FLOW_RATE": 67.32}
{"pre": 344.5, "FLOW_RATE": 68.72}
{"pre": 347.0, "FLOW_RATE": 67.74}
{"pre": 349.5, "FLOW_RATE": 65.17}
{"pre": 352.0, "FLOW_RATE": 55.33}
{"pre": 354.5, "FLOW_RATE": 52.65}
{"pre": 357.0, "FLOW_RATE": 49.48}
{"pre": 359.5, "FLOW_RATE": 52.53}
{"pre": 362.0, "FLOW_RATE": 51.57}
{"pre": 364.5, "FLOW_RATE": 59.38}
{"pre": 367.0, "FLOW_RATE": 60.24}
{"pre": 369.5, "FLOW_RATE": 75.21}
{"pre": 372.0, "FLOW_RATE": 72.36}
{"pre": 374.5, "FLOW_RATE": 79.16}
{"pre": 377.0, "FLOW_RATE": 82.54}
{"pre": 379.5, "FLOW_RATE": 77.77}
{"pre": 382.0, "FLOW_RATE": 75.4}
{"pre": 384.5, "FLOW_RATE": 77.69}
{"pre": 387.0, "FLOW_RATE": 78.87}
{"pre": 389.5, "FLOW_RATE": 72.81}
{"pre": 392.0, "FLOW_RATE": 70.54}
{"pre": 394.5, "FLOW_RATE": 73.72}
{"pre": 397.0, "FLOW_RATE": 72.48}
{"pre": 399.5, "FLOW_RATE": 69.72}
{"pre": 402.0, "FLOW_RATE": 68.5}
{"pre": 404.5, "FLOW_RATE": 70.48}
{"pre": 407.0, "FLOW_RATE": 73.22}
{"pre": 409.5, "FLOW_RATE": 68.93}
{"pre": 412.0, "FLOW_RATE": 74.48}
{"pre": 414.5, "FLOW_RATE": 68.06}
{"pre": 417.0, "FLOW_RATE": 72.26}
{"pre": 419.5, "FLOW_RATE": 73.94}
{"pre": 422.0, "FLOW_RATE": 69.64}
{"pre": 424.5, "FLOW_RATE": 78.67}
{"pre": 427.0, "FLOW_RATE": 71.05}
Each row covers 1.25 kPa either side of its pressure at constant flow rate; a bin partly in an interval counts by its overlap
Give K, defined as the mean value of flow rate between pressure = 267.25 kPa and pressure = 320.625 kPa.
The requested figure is 73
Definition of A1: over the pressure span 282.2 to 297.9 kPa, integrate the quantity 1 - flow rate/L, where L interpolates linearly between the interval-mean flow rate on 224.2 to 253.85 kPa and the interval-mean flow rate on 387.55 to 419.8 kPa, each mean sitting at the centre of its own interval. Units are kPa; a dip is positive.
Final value -4.6 kPa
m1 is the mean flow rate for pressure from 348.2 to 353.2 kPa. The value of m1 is 60.4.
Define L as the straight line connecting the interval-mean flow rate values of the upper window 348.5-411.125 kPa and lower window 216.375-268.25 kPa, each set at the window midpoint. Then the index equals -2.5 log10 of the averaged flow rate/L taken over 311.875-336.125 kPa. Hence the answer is -0.106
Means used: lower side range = 58.5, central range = 70.9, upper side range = 68.3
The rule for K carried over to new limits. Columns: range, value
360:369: 58.2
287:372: 68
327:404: 68.5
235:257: 57.3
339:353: 65.9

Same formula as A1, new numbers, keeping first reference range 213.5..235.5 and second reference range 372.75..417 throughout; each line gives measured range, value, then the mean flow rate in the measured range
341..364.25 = 2.88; 58.9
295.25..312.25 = -3.80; 73.3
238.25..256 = -2.95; 60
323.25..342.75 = -2.04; 71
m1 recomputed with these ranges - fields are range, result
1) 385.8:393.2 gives 74.1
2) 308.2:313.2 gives 70.8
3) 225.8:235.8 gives 43.8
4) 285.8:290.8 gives 75.6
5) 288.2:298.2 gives 74.5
